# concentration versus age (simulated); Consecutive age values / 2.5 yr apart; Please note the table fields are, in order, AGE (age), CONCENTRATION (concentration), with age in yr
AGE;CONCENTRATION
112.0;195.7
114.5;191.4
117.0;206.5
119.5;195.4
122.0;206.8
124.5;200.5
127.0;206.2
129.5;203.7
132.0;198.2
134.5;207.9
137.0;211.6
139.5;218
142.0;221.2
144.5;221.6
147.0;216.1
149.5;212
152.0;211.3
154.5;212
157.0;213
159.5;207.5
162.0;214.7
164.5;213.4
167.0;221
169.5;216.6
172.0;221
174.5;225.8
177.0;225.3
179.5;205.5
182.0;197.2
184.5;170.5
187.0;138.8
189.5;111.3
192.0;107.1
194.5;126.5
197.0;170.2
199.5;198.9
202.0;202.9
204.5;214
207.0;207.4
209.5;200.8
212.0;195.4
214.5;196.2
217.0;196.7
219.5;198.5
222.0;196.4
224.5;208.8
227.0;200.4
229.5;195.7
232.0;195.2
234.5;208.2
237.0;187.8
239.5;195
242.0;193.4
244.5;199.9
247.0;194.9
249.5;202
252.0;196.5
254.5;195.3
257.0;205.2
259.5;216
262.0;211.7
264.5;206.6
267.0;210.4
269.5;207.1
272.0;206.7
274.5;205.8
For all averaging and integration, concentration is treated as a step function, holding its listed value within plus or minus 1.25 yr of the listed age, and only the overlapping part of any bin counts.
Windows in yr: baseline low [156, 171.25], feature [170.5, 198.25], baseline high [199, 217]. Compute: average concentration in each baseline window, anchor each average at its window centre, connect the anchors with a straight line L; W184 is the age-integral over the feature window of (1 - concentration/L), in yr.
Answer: 4.8 yr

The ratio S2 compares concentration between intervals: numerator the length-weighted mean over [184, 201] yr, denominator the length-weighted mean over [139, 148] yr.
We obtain 0.7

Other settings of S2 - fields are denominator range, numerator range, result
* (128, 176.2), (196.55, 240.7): 0.93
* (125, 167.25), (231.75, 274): 0.95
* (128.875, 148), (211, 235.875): 0.94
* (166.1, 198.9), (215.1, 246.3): 1.10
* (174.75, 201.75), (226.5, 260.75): 1.18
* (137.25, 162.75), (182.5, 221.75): 0.82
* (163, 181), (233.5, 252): 0.90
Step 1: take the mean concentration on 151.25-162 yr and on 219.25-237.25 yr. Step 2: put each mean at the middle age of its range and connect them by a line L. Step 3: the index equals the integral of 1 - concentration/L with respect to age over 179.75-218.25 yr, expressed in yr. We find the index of 5.24 yr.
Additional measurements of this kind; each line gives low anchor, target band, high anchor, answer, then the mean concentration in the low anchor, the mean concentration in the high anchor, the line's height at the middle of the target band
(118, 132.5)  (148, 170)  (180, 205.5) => -3.6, 202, 164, 183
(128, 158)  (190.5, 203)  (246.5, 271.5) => 3.0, 212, 205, 209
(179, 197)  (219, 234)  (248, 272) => -1.7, 150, 206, 180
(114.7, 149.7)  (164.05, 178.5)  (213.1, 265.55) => -1.1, 208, 200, 205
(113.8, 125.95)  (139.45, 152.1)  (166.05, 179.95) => -0.4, 201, 220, 210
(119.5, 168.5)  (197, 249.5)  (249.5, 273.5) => 2.3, 211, 206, 208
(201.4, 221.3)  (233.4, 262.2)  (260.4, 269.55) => 1.0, 201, 209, 207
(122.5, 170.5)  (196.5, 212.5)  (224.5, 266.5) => 0.4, 212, 201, 205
